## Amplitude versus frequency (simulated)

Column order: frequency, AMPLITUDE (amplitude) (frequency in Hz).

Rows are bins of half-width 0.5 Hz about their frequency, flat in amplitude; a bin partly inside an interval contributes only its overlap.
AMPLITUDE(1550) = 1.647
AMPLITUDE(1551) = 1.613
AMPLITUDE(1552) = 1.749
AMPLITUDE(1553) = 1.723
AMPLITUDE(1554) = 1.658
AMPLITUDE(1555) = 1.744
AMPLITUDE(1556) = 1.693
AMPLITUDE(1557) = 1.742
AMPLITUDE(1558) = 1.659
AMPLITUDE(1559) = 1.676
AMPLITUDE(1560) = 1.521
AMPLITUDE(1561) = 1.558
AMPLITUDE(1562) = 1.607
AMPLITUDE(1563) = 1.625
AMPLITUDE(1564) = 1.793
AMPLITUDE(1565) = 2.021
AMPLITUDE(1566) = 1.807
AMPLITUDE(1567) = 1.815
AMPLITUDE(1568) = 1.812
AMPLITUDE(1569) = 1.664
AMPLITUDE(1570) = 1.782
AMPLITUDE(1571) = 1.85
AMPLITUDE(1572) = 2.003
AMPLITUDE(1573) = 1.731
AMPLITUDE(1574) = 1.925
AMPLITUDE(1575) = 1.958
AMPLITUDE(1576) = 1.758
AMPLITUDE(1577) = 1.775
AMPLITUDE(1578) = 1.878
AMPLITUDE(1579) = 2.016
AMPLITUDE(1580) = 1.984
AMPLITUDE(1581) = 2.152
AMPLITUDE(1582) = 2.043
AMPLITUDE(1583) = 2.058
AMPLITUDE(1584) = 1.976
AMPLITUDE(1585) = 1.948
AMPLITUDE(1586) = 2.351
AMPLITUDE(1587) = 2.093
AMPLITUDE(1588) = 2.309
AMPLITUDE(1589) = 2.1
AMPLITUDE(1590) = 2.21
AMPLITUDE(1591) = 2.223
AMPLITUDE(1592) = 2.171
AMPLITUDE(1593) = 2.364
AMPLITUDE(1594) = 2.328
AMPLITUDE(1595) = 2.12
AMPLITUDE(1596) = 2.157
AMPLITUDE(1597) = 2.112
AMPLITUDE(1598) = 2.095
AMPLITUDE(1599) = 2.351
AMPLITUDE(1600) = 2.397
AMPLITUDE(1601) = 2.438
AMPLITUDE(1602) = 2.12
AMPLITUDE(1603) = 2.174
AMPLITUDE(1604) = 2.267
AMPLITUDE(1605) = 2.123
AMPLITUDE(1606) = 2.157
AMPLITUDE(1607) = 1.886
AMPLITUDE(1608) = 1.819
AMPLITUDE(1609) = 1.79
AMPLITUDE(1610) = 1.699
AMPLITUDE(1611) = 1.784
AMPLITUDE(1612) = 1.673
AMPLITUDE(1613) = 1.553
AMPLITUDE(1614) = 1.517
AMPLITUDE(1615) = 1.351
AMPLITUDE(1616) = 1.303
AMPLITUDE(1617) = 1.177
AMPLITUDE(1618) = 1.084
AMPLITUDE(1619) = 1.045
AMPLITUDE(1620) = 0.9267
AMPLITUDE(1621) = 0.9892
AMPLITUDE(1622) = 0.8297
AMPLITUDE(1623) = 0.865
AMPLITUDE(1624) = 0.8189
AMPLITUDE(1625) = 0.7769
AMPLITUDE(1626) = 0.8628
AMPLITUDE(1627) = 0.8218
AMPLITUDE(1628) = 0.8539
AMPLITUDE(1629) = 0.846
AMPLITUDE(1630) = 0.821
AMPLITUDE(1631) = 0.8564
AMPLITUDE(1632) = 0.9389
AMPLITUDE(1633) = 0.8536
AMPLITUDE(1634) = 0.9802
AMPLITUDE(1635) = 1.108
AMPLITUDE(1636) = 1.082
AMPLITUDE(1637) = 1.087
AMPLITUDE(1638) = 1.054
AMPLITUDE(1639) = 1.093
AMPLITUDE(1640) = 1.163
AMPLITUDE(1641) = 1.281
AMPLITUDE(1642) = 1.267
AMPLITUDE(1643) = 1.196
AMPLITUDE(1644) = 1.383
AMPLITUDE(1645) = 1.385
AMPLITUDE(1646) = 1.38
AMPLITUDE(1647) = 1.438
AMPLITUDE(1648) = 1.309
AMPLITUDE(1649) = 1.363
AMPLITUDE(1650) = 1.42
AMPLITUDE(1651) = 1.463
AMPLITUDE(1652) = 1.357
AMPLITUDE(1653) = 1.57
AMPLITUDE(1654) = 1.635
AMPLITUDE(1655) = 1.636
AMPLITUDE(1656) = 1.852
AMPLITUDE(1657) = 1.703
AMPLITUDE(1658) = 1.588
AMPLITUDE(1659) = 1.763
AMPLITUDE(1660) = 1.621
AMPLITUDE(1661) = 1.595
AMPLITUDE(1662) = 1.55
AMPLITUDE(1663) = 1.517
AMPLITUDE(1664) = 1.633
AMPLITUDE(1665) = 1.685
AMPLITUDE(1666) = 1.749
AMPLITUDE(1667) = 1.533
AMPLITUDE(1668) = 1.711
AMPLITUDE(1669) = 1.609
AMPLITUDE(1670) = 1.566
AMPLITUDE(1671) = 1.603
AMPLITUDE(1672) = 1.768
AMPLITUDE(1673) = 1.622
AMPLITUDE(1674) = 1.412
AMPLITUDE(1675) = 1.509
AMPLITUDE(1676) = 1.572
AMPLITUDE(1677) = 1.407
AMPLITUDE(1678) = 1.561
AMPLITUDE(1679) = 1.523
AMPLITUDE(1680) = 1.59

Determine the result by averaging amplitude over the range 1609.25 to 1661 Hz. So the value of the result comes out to 1.25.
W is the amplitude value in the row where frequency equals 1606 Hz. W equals 2.157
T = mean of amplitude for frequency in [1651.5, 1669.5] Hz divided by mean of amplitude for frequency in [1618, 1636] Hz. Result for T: 1.80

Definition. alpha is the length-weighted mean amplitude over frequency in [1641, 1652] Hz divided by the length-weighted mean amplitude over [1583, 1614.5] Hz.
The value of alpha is 0.7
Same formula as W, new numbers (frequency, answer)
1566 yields 1.807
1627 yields 0.8218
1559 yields 1.676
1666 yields 1.749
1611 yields 1.784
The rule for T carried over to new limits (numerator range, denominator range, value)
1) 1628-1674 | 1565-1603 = 0.68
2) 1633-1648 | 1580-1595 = 0.56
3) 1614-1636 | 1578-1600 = 0.45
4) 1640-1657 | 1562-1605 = 0.70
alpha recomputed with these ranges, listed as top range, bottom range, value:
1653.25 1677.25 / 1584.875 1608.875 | 0.74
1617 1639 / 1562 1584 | 0.50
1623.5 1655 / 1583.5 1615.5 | 0.56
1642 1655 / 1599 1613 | 0.70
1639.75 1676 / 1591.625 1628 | 0.92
